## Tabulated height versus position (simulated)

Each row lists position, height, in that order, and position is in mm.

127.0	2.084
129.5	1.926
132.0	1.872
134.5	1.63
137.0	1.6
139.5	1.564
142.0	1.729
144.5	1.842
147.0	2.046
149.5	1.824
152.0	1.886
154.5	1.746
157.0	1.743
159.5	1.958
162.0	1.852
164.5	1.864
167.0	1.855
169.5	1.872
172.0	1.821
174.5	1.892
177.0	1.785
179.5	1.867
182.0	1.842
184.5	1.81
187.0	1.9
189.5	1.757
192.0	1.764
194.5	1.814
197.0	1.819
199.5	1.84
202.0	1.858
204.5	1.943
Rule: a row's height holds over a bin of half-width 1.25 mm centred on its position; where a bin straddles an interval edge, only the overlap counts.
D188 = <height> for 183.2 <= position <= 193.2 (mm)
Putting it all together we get 1.81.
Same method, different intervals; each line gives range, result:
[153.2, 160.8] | 1.82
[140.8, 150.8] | 1.86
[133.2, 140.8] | 1.6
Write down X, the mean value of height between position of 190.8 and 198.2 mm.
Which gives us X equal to 1.8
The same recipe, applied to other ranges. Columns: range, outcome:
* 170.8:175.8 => 1.86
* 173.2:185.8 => 1.84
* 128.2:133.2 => 1.9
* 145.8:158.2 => 1.85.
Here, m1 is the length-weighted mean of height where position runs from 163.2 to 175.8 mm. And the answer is 1.86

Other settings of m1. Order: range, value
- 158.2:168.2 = 1.88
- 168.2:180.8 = 1.85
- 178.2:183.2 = 1.85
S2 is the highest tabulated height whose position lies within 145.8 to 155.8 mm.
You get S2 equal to 2.046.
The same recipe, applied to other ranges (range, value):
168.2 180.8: 1.892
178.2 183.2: 1.867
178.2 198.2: 1.9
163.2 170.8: 1.872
